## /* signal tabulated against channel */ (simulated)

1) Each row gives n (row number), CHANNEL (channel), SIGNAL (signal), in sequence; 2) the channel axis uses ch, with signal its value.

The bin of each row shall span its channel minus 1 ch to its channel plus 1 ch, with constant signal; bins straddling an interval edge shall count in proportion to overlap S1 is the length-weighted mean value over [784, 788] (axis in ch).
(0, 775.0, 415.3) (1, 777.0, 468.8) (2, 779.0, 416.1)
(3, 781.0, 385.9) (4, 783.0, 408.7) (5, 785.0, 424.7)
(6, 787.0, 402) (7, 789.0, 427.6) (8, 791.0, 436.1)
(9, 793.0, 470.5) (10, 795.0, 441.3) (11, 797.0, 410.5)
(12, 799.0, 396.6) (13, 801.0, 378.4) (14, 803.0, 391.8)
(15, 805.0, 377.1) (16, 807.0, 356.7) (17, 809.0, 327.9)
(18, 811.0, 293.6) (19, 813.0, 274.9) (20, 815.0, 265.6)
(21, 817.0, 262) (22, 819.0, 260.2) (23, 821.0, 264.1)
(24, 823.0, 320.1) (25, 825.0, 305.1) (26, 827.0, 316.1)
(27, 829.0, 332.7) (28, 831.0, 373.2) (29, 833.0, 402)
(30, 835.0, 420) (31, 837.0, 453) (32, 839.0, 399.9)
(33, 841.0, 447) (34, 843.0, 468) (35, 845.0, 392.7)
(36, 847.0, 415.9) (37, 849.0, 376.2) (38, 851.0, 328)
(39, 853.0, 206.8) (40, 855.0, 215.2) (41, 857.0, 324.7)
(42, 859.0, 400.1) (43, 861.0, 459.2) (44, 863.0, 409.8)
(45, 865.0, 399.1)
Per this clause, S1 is 413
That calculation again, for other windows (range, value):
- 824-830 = 318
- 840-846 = 436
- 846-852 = 373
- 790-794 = 453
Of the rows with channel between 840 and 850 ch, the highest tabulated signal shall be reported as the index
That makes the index 468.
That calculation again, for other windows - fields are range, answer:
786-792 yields 436.1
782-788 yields 424.7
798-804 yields 396.6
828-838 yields 453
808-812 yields 327.9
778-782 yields 416.1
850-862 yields 459.2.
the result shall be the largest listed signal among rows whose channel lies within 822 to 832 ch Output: 373.2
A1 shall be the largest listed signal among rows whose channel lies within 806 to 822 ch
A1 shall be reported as 356.7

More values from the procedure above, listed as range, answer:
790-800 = 470.5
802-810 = 391.8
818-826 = 320.1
